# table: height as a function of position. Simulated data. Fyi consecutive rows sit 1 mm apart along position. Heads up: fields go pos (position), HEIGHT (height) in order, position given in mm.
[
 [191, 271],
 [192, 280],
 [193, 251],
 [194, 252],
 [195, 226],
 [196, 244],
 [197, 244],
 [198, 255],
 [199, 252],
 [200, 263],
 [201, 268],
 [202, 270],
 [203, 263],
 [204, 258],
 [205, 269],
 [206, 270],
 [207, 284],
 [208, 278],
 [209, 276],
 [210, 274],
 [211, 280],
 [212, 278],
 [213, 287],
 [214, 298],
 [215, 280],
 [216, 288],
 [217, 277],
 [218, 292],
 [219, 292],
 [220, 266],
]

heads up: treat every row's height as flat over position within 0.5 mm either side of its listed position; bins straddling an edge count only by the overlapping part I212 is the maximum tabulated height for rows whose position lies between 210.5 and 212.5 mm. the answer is 280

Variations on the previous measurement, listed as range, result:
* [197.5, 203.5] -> 270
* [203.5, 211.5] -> 284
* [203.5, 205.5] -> 269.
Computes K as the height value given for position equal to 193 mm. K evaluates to 251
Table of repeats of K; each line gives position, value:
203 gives 263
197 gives 244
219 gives 292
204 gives 258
